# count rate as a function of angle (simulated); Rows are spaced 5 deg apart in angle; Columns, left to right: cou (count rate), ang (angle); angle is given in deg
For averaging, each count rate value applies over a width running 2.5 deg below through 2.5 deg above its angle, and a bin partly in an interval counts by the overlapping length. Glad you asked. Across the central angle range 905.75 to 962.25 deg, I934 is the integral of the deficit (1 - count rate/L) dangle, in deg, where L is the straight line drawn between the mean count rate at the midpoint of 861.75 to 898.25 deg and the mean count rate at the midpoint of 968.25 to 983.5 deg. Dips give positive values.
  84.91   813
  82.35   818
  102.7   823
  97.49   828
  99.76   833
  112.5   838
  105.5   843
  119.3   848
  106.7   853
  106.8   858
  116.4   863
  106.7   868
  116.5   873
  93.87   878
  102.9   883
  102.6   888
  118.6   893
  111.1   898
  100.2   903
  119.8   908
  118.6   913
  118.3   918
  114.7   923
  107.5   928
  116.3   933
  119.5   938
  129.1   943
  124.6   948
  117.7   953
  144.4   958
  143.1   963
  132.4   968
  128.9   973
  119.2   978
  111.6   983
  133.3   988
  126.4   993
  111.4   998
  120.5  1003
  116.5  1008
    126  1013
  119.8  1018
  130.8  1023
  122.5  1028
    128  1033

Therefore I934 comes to -2.5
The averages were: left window 108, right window 123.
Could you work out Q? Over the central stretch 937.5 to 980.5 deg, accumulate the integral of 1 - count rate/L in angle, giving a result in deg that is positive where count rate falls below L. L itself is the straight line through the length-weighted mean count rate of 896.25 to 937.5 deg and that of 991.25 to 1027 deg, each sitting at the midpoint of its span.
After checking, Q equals -4.4 deg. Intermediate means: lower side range 114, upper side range 122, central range 129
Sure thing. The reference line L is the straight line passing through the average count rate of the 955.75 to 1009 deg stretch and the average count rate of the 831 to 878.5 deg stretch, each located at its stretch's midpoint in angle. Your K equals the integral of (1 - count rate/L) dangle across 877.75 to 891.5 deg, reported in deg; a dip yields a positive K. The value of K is 1.34 deg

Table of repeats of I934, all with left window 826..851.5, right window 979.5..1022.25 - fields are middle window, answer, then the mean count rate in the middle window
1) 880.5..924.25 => 0.3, 112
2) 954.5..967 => -2.4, 140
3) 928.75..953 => -1.0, 121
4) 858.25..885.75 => 0.7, 107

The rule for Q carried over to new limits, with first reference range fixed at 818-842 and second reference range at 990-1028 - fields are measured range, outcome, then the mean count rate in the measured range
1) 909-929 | -0.8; 116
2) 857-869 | -0.7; 111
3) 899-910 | 0.0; 110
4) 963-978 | -1.7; 131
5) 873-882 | 0.4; 102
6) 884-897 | -0.2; 110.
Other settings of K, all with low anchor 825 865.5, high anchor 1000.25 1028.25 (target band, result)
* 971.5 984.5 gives 0.0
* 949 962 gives -1.6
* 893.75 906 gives 0.5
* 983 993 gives -0.5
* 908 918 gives -0.4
